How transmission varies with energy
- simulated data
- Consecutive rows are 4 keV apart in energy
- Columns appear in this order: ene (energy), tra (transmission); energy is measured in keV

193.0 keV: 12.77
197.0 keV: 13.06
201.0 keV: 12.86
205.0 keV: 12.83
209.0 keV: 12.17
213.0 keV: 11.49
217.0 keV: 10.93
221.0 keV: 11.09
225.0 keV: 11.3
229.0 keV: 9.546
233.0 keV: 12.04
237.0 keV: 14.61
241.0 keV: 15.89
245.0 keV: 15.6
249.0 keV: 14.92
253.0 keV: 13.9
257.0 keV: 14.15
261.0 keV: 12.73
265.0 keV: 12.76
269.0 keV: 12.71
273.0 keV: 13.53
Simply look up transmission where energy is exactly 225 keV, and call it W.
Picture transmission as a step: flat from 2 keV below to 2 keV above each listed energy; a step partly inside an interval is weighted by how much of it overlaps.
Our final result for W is 11.3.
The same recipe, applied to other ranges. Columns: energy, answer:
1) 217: 10.93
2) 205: 12.83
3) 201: 12.86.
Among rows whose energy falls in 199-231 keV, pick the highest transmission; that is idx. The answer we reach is 12.86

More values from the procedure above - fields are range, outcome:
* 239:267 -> 15.89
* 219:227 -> 11.3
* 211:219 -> 11.49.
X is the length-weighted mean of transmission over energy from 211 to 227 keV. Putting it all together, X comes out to 11.2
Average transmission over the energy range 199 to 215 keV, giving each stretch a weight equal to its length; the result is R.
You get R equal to 12.3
